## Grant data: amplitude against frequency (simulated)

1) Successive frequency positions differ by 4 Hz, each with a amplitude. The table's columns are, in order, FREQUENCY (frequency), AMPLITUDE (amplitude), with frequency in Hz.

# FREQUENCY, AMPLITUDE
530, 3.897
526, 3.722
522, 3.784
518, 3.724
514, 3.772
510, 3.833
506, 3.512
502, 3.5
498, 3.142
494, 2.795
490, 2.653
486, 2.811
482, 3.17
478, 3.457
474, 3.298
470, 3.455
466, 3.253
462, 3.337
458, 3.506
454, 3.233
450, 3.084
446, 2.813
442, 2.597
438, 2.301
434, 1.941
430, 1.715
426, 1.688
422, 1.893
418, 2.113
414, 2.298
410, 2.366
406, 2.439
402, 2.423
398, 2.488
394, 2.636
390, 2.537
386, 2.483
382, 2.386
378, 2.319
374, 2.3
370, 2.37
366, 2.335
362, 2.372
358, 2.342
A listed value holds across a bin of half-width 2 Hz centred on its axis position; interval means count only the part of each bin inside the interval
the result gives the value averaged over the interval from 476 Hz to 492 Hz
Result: 3.02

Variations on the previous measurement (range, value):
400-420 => 2.33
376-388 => 2.4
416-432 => 1.85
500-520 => 3.67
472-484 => 3.31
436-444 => 2.45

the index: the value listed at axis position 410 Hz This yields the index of 2.366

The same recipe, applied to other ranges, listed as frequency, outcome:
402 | 2.423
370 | 2.37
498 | 3.142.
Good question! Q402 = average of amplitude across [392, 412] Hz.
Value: 2.47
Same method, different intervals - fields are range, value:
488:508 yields 3.12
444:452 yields 2.95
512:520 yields 3.75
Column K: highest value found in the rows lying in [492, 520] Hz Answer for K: 3.833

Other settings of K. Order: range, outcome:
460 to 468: 3.337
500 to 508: 3.512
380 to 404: 2.636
